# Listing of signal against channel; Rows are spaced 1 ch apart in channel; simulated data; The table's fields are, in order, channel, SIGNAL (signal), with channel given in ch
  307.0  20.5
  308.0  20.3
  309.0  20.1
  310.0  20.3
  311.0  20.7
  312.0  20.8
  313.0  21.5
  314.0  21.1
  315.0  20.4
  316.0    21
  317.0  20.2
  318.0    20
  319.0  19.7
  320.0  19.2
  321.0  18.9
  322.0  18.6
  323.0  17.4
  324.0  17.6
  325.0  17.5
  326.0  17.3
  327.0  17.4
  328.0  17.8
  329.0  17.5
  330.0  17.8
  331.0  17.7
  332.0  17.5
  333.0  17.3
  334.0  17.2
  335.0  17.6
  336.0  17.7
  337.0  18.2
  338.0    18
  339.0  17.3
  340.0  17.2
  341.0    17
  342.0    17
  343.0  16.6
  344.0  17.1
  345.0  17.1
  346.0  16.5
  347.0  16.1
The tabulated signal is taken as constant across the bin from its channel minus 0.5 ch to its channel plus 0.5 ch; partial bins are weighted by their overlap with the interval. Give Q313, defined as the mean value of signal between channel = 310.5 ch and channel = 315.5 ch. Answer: 20.9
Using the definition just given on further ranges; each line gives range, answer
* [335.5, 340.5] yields 17.7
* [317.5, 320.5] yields 19.6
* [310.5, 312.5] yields 20.8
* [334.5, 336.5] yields 17.6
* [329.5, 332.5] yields 17.7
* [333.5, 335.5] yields 17.4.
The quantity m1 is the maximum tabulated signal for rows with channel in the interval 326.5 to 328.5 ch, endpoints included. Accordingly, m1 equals 17.8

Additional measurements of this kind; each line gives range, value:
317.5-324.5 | 20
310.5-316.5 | 21.5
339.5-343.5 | 17.2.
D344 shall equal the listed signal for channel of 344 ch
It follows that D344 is 17.1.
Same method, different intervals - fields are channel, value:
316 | 21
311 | 20.7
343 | 16.6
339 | 17.3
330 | 17.8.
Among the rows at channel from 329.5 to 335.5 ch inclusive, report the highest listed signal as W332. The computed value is 17.8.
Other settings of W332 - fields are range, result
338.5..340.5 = 17.3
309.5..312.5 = 20.8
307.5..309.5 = 20.3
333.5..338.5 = 18.2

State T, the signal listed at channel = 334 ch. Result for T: 17.2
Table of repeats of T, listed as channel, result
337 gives 18.2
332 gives 17.5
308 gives 20.3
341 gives 17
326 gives 17.3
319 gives 19.7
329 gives 17.5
